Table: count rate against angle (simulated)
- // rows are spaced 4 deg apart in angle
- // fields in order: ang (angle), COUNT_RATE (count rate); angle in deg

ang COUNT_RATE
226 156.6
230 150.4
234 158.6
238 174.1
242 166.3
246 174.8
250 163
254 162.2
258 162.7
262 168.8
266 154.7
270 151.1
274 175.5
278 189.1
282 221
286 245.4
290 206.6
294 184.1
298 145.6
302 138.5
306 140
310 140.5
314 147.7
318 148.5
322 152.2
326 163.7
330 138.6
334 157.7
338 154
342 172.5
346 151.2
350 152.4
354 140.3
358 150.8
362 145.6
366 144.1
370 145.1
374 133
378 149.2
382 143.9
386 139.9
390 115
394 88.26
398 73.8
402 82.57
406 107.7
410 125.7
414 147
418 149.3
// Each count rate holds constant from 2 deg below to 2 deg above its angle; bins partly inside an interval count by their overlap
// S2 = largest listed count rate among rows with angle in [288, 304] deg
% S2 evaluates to 206.6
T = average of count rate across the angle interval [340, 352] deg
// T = 159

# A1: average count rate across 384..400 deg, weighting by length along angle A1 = 104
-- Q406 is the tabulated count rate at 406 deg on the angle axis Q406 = 107.7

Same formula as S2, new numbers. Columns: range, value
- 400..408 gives 107.7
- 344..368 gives 152.4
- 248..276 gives 175.5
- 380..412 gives 143.9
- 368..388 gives 149.2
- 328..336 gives 157.7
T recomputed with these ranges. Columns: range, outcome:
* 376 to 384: 147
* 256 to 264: 166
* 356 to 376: 144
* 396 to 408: 88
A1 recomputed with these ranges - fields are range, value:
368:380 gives 142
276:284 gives 205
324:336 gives 153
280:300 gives 201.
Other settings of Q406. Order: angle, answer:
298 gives 145.6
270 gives 151.1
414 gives 147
